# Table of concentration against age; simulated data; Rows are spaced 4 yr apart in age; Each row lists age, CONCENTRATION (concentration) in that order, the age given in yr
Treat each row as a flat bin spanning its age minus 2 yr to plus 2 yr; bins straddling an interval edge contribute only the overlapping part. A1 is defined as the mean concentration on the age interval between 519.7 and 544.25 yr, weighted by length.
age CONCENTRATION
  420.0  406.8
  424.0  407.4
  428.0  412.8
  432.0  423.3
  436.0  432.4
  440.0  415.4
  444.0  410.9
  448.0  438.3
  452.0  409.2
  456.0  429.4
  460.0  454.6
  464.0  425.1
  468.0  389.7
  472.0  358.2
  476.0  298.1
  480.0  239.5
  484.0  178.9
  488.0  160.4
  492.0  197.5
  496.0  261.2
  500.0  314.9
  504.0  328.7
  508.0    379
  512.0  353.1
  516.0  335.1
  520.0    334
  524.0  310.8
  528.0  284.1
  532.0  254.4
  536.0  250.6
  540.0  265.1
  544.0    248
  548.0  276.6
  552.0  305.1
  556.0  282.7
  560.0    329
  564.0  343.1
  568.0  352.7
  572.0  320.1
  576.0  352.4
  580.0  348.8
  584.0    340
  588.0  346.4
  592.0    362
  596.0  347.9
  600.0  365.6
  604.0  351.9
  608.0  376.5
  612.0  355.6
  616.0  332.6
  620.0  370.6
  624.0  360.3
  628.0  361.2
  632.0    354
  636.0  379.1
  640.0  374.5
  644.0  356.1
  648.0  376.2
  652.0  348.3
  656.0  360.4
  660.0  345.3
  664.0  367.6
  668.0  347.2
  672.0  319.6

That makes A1 276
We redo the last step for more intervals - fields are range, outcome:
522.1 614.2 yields 320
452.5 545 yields 309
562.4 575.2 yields 340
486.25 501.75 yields 233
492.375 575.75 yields 305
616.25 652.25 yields 364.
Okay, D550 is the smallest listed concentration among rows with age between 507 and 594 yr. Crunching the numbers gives 248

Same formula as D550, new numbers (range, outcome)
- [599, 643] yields 332.6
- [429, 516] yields 160.4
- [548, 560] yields 276.6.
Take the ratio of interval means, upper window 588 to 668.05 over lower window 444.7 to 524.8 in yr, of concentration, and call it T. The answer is 1.09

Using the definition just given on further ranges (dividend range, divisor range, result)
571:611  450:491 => 1.06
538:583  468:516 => 1.09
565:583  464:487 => 1.15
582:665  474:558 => 1.29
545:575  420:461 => 0.75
